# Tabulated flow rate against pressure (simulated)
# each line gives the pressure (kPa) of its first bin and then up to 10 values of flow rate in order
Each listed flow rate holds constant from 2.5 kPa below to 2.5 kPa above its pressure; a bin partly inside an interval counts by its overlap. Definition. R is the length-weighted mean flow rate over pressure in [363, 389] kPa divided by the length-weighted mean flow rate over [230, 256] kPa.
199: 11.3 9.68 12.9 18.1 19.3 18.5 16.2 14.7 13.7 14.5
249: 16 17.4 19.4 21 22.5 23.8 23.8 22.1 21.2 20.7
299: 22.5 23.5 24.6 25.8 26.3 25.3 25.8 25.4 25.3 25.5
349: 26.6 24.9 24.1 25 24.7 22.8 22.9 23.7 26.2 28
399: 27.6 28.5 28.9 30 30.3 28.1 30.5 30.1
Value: 1.6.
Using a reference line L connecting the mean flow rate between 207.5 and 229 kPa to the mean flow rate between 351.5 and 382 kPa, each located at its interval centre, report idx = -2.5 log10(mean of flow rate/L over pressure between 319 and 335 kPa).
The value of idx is -0.15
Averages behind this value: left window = 17.3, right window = 24.1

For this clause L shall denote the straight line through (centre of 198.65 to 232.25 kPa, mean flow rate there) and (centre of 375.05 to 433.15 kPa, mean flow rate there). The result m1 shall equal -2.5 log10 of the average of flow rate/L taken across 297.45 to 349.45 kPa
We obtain -0.13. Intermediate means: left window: 15.4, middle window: 25.1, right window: 27.6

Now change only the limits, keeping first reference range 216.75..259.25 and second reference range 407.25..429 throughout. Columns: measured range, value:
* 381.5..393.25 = 0.08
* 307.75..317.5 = -0.16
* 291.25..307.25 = -0.07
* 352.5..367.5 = 0.03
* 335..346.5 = -0.07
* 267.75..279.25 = -0.22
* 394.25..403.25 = 0.01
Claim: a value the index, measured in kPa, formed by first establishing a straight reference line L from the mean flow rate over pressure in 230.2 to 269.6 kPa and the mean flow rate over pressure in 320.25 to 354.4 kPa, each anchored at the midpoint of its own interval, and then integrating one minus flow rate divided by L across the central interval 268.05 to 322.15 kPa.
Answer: -4.9 kPa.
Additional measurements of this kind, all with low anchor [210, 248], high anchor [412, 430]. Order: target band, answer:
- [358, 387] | 2.6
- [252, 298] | -4.5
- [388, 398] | 0.1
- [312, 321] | -1.5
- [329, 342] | -1.0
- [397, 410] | 0.1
